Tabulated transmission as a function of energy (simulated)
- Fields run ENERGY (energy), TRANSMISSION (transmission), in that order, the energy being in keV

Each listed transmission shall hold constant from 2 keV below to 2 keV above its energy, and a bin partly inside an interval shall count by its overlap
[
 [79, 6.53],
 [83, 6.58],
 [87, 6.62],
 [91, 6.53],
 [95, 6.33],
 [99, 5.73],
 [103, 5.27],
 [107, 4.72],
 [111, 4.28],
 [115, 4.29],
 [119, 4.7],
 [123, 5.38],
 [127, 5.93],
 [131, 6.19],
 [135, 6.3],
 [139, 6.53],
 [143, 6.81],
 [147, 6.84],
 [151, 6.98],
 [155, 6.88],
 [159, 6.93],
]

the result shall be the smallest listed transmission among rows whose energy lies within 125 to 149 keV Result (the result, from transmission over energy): 5.93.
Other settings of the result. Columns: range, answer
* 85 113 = 4.28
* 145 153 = 6.84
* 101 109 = 4.72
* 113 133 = 4.29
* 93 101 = 5.73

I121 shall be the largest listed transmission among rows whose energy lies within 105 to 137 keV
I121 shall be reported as 6.3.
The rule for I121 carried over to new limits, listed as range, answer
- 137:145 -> 6.81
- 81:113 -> 6.62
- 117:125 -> 5.38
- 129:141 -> 6.53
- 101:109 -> 5.27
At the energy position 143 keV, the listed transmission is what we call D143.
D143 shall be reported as 6.81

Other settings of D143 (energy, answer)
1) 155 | 6.88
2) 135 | 6.3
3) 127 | 5.93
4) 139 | 6.53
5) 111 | 4.28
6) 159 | 6.93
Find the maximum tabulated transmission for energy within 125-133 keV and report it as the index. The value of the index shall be 6.19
